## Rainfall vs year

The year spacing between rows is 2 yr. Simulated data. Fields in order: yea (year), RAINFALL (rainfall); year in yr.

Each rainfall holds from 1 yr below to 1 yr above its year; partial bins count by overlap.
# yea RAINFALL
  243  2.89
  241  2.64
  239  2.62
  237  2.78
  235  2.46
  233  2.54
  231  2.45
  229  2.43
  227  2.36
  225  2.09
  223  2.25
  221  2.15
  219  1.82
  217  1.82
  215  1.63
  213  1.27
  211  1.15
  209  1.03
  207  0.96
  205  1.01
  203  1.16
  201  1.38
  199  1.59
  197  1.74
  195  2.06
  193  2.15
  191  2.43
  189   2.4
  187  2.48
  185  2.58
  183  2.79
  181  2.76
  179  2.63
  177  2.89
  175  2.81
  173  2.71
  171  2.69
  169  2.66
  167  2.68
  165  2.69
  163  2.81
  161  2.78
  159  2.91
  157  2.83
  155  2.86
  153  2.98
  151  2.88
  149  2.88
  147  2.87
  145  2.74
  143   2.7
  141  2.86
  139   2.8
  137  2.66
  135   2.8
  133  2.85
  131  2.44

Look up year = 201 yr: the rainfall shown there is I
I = 1.38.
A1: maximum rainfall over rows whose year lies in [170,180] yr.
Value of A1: 2.89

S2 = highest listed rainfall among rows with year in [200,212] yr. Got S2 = 1.38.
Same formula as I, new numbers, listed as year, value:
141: 2.86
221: 2.15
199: 1.59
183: 2.79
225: 2.09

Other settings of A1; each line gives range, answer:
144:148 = 2.87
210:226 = 2.25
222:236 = 2.54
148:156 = 2.98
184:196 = 2.58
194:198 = 2.06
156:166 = 2.91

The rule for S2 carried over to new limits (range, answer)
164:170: 2.69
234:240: 2.78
